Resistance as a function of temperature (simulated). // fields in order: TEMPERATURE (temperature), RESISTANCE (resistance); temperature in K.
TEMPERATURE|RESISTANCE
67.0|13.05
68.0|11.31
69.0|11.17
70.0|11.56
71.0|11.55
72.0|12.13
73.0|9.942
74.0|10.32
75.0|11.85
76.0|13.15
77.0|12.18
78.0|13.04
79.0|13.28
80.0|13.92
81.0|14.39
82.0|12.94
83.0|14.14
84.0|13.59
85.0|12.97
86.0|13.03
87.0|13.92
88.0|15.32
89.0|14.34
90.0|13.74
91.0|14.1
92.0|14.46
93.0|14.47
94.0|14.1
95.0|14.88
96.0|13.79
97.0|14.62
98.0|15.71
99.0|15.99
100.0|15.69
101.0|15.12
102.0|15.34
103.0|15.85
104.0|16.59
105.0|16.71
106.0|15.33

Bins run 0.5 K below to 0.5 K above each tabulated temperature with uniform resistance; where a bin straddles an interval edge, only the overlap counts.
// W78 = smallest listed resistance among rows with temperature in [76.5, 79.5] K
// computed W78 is 12.18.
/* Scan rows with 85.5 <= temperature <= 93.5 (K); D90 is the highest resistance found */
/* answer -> 15.32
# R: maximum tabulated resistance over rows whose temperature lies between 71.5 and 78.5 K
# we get 13.15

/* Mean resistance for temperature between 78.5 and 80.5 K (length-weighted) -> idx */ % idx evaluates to 13.6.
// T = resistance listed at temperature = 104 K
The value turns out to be 16.59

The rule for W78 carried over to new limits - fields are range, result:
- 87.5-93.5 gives 13.74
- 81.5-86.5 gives 12.94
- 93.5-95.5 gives 14.1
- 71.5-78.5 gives 9.942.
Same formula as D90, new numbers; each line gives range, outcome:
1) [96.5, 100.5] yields 15.99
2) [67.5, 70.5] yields 11.56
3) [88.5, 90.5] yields 14.34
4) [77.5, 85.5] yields 14.39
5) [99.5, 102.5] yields 15.69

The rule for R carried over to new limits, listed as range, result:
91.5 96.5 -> 14.88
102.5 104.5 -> 16.59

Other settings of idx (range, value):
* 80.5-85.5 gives 13.6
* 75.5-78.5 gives 12.8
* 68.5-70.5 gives 11.4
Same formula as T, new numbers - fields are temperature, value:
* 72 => 12.13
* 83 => 14.14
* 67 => 13.05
